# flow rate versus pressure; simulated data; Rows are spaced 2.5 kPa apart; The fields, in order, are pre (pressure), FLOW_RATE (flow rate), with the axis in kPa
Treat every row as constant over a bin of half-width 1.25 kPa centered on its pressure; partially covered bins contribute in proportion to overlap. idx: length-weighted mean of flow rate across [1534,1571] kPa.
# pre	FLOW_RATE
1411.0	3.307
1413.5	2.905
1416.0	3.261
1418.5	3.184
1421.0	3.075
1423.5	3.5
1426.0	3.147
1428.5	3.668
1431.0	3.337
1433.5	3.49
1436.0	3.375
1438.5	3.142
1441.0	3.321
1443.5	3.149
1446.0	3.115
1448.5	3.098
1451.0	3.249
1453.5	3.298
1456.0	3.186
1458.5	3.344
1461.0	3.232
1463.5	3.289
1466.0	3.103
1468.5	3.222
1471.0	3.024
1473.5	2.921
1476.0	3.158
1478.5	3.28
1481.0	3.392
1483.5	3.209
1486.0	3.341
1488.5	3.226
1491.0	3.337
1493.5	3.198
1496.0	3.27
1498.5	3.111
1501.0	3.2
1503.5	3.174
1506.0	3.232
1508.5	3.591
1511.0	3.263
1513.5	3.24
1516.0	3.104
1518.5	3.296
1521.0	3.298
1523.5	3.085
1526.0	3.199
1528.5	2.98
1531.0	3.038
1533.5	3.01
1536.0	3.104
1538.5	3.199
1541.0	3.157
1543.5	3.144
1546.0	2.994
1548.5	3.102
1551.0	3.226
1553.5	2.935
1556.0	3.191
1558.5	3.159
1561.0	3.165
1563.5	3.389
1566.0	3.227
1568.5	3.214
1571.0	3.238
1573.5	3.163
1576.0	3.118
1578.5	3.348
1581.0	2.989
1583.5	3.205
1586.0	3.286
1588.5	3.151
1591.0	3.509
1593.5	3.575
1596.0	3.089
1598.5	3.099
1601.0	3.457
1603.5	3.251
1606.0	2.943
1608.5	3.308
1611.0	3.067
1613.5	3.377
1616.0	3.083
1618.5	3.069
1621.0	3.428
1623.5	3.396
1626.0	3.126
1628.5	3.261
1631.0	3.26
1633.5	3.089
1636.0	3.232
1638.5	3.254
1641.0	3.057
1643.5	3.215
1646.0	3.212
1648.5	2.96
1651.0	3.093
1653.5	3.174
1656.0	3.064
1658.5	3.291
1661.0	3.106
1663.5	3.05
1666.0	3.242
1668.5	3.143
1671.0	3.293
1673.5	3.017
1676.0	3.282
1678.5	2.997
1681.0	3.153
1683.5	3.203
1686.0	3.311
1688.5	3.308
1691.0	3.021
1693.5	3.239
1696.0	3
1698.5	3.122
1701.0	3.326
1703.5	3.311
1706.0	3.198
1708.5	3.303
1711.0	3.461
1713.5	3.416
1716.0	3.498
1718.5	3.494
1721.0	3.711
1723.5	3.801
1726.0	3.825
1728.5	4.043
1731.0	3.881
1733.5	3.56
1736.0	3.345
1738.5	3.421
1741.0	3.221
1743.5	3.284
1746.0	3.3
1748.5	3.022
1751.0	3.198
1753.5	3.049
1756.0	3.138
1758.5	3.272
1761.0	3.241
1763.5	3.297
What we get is 3.16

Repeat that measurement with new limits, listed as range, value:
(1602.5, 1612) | 3.14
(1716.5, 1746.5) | 3.58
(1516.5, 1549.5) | 3.12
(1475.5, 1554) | 3.19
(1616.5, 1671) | 3.18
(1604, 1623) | 3.19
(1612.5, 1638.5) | 3.23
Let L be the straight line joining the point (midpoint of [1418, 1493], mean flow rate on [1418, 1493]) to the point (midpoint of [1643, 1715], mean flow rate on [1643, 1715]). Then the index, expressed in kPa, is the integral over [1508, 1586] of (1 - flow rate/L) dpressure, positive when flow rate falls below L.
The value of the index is 1.28 kPa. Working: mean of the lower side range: 3.25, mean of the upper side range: 3.19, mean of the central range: 3.17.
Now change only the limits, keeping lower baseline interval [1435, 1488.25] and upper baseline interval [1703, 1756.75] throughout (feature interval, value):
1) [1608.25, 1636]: 1.0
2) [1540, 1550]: 0.5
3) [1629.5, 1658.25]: 1.8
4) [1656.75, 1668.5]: 0.7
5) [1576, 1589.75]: 0.5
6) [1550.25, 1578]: 0.9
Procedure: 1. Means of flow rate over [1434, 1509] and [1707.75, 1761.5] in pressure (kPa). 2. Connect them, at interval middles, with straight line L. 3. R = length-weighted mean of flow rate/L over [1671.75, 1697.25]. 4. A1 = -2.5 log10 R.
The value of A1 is 0.08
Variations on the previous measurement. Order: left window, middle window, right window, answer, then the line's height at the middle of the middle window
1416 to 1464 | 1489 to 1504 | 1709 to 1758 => 0.03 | 3.31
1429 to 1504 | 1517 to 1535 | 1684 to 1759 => 0.05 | 3.26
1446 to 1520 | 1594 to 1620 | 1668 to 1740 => 0.04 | 3.31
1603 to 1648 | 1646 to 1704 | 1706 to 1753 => 0.06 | 3.33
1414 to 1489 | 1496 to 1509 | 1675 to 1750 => 0.01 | 3.27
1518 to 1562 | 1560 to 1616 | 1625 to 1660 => -0.03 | 3.14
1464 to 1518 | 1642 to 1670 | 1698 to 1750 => 0.08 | 3.39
